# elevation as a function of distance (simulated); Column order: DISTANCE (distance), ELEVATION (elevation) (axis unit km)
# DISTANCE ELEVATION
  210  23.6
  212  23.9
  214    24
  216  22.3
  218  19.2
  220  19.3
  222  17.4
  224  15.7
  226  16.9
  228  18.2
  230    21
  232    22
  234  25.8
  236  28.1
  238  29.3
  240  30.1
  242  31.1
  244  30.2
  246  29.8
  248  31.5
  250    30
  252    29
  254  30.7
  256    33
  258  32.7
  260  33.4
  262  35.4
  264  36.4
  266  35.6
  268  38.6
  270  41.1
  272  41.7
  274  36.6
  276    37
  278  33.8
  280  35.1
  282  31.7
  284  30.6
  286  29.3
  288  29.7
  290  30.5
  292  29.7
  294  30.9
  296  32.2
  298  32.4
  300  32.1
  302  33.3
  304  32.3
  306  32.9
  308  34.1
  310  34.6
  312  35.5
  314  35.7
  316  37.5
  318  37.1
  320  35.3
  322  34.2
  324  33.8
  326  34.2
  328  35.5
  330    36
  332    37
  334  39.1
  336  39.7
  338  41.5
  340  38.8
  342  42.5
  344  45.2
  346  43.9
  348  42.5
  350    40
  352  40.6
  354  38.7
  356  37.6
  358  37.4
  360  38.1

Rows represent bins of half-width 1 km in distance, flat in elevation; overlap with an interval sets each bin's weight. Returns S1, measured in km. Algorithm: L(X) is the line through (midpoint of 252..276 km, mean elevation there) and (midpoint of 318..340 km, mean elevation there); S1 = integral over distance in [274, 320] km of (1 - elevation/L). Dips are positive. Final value 3.8 km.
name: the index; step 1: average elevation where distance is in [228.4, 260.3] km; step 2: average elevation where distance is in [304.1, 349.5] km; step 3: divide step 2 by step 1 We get 1.30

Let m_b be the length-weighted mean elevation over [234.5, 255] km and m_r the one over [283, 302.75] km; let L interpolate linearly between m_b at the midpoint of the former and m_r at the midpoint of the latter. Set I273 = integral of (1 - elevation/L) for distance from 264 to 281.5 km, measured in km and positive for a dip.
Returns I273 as -3.82 km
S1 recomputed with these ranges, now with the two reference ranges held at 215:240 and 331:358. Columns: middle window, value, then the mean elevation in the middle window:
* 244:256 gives -2.5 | 30.4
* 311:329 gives 0.5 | 35.4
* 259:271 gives -3.9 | 36.8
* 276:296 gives -0.4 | 31.6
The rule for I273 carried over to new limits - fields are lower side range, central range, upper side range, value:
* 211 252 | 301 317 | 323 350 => 0.4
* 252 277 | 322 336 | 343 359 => 1.2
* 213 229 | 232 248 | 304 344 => -4.6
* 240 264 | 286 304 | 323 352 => 2.1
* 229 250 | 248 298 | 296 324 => -4.1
